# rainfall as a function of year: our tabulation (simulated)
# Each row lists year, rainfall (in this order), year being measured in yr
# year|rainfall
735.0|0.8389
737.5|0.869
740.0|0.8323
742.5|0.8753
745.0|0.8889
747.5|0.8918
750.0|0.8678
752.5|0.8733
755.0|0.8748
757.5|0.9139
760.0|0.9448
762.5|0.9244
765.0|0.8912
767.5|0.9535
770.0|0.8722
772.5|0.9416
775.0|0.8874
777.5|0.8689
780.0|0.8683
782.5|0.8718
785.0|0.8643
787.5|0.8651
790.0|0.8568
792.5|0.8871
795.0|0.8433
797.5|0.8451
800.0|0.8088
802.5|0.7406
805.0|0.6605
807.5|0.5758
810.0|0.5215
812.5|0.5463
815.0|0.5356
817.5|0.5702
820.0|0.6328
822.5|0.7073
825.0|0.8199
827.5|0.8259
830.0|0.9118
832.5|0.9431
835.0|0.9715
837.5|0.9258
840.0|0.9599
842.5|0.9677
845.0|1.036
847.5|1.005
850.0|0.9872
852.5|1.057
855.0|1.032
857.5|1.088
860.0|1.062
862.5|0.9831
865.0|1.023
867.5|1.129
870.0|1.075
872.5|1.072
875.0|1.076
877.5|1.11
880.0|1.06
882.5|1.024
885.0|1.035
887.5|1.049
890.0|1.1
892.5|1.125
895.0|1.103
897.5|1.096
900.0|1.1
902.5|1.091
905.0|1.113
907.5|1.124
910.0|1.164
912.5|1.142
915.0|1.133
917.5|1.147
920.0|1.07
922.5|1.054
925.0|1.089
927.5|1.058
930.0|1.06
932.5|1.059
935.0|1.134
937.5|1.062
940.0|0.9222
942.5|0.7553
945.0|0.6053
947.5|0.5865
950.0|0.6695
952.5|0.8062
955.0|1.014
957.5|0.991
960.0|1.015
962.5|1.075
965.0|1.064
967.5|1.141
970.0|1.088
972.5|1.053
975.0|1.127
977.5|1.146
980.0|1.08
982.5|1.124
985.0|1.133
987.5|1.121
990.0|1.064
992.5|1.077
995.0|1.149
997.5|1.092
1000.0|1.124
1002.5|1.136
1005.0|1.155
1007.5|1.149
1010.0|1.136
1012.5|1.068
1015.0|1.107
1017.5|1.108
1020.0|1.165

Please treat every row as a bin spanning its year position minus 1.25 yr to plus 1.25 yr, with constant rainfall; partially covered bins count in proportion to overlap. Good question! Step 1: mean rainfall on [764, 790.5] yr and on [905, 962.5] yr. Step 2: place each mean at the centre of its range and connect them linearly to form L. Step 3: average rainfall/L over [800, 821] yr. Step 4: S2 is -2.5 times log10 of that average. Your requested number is 0.43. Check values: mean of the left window 0.886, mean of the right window 0.989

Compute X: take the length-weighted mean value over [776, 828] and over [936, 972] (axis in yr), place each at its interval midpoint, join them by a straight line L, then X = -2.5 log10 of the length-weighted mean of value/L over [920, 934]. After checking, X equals -0.20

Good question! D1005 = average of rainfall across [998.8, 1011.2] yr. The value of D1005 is 1.14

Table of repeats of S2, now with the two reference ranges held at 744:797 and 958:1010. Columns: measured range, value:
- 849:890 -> -0.072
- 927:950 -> 0.177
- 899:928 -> -0.077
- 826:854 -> -0.004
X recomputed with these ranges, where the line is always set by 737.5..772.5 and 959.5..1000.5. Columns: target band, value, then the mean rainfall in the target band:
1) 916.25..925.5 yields -0.05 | 1.09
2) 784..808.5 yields 0.17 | 0.796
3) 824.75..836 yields 0.07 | 0.899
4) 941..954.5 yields 0.45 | 0.707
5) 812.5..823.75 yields 0.49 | 0.604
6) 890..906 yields -0.08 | 1.1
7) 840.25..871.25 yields -0.05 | 1.03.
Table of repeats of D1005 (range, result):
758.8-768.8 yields 0.928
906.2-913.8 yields 1.14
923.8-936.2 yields 1.08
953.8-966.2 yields 1.03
